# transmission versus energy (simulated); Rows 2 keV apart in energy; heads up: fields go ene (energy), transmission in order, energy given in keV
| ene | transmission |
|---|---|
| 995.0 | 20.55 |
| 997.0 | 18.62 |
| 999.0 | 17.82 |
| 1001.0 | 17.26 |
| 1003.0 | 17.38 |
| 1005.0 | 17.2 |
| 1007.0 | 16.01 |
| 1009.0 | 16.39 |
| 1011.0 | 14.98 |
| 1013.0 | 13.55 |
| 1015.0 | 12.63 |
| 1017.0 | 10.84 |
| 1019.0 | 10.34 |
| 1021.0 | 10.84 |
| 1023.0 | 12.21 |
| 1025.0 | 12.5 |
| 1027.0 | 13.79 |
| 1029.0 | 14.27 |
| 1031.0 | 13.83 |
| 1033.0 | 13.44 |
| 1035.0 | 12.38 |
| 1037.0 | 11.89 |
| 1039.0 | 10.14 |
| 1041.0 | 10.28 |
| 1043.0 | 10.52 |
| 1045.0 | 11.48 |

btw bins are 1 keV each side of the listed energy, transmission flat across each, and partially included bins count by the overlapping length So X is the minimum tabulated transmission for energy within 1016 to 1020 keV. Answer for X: 10.34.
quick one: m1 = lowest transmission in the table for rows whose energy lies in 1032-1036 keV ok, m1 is 12.38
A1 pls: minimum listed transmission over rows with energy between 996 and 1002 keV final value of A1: 17.26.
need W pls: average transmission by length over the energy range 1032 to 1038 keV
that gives 12.6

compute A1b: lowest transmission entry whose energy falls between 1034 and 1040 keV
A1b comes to 10.14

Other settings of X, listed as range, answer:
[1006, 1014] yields 13.55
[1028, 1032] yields 13.83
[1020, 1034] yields 10.84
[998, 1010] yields 16.01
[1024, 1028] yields 12.5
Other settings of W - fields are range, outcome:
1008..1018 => 13.7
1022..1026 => 12.4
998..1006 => 17.4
